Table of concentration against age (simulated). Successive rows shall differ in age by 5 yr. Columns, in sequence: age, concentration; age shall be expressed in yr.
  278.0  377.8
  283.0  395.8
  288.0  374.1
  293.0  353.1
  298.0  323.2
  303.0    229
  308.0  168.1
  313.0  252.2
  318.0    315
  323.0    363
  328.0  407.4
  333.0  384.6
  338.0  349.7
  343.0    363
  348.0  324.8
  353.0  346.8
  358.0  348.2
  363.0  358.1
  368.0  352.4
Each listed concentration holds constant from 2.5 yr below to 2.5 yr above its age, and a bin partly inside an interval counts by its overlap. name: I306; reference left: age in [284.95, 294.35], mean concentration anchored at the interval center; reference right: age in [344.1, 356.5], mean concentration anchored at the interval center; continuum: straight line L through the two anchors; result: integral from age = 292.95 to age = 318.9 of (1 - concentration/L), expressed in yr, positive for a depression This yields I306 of 7.0 yr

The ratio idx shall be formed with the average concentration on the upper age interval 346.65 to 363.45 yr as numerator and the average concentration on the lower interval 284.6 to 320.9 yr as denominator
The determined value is 1.2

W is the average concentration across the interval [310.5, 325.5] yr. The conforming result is 310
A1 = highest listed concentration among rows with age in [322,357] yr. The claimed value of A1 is 407.4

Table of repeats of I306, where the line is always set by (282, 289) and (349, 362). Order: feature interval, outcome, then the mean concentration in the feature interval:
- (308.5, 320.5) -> 3.4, 264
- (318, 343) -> -0.6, 369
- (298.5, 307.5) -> 3.3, 236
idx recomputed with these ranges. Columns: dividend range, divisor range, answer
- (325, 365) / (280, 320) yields 1.19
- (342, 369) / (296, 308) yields 1.38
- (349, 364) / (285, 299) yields 0.98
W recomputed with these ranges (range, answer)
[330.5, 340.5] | 367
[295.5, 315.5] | 243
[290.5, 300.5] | 338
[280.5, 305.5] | 335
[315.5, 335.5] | 368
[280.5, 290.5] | 385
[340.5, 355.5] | 345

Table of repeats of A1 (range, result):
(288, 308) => 374.1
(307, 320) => 315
